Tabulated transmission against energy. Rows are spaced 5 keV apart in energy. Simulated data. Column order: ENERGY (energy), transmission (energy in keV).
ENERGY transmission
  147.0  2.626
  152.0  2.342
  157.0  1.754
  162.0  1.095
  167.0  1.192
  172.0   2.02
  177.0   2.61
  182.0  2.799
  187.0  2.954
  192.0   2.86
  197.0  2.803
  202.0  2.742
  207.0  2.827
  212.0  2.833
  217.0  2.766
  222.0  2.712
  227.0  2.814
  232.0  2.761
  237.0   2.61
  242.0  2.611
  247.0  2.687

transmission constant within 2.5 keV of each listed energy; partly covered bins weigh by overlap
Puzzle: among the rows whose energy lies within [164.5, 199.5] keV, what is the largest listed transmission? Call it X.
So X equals 2.954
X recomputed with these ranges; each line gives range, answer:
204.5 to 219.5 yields 2.833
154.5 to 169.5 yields 1.754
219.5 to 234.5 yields 2.814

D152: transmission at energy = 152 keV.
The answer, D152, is 2.342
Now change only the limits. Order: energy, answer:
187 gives 2.954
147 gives 2.626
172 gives 2.02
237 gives 2.61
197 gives 2.803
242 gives 2.611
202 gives 2.742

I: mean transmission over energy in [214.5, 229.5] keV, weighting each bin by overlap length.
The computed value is 2.76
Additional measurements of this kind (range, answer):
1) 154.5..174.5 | 1.52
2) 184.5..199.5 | 2.87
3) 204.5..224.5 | 2.78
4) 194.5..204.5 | 2.77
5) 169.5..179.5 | 2.31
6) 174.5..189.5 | 2.79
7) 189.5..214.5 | 2.81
